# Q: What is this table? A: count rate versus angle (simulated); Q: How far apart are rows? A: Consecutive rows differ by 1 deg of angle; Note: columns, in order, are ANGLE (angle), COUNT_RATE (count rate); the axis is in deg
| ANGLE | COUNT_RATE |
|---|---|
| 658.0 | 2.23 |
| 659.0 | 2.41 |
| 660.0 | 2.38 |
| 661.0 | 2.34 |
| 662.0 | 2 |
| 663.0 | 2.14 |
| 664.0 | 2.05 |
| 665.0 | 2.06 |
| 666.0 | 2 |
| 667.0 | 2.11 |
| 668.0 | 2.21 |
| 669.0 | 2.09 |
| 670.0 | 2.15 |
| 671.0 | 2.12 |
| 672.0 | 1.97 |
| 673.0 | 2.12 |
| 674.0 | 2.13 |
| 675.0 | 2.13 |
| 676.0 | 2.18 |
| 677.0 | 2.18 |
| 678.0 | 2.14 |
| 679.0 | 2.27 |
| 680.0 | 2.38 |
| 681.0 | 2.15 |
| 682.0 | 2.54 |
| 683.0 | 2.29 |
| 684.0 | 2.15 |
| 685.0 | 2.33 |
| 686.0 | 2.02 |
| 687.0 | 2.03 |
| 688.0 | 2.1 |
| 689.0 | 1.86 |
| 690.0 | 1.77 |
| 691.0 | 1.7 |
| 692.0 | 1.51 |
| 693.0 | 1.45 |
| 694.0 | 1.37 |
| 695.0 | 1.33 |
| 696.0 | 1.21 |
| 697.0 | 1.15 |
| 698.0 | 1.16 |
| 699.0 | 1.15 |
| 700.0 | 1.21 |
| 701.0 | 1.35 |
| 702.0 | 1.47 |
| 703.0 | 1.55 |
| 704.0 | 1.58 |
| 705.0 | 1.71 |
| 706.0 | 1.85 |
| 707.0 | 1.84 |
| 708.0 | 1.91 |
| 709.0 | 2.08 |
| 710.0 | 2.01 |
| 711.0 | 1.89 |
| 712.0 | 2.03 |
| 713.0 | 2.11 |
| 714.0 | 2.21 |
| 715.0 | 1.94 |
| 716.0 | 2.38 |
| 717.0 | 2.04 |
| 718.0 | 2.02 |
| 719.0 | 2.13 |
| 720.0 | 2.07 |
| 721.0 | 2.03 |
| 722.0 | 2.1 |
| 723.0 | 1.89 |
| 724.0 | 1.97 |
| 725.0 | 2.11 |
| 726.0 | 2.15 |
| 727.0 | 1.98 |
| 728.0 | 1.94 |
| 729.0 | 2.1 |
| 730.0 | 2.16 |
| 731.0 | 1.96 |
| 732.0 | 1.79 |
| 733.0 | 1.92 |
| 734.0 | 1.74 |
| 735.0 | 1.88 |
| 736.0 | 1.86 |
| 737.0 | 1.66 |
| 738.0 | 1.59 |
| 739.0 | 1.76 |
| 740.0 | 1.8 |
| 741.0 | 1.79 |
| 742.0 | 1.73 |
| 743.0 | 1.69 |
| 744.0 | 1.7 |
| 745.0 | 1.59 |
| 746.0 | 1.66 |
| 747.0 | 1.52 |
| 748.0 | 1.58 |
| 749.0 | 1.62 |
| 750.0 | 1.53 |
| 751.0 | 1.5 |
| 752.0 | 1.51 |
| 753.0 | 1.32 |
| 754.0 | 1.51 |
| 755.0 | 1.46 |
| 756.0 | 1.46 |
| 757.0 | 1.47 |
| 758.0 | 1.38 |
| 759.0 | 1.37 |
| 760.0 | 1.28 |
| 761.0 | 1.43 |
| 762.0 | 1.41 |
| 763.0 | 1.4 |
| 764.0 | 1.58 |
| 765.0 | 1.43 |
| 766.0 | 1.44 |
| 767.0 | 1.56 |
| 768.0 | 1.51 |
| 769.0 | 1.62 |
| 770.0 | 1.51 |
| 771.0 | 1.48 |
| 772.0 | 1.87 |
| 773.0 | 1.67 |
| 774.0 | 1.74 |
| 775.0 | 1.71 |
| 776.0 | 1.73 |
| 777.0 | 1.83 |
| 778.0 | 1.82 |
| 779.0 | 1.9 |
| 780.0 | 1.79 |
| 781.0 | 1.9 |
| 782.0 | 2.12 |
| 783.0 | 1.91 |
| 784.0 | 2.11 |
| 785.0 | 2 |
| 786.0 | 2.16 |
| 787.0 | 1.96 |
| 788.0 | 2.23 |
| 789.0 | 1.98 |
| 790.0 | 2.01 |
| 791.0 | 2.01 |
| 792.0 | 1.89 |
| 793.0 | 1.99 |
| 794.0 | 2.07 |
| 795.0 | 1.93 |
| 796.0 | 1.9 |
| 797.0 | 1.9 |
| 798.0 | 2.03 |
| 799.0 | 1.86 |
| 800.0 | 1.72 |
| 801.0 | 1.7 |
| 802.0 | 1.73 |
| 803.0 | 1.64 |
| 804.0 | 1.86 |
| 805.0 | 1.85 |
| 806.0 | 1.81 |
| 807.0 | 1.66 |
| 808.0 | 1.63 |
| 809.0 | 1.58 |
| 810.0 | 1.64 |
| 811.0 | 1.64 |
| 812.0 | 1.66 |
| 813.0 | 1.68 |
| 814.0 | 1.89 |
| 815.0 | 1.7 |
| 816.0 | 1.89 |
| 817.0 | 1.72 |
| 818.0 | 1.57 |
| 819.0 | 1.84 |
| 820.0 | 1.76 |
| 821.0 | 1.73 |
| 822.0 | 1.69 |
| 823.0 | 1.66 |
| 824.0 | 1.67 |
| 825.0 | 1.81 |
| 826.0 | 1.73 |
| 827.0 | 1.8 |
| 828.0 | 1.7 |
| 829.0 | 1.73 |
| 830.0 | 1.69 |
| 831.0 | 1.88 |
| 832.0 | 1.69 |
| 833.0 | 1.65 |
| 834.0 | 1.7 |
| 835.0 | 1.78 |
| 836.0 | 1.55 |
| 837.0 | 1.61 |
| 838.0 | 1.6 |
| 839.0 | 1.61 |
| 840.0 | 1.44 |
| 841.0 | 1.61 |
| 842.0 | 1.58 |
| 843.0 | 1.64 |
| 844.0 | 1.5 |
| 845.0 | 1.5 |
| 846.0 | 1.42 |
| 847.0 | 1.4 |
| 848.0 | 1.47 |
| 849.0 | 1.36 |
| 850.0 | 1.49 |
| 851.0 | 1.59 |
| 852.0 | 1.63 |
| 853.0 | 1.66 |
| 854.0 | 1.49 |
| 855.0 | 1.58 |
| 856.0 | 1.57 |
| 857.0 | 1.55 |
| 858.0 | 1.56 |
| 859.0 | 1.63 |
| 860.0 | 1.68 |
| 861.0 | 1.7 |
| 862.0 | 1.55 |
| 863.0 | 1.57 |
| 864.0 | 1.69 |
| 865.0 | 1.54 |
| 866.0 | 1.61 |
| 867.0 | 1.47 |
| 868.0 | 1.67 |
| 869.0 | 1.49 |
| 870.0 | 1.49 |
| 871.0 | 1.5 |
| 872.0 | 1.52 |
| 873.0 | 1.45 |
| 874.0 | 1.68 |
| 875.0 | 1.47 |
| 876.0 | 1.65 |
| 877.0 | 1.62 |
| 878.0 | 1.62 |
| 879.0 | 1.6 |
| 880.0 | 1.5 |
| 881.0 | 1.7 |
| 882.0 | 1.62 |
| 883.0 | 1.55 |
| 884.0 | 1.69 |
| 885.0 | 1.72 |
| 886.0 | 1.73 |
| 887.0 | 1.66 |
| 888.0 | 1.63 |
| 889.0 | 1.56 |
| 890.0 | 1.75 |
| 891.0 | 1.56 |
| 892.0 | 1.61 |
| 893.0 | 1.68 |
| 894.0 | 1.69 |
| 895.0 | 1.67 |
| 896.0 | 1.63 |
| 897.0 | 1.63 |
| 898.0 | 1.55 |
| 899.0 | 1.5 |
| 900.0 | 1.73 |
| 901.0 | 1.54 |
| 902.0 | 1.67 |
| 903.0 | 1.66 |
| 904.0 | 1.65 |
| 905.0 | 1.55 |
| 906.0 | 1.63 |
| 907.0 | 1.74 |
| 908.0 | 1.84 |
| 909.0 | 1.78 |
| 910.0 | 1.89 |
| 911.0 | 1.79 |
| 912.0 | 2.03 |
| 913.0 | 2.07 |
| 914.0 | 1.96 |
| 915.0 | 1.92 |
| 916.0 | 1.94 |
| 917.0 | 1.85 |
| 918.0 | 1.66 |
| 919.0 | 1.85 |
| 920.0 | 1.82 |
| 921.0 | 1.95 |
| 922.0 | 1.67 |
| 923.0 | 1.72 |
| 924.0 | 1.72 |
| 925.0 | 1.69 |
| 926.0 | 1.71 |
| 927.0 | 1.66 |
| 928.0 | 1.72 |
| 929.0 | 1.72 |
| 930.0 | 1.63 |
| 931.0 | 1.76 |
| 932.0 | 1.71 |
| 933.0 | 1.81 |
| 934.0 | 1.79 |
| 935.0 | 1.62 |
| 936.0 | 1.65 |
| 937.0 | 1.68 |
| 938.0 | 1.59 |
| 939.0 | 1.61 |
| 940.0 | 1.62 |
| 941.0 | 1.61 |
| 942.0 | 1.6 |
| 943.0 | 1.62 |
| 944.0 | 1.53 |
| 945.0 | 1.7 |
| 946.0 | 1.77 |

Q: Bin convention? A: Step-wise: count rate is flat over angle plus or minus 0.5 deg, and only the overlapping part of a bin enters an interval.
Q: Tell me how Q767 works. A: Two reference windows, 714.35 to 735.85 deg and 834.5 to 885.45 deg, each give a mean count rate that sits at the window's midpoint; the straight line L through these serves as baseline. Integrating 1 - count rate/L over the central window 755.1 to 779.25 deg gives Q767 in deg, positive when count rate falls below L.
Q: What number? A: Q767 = 4.0 deg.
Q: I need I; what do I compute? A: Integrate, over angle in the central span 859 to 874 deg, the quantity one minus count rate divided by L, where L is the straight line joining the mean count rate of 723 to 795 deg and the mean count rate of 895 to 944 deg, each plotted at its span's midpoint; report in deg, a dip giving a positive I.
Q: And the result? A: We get 1.4 deg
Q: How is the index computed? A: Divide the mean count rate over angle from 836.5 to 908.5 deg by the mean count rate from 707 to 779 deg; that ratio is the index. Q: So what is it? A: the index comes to 0.91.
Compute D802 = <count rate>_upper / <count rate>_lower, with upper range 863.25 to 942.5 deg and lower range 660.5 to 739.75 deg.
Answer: 0.87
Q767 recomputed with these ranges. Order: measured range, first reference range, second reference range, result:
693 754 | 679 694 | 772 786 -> 6.0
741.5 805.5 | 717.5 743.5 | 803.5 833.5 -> 3.7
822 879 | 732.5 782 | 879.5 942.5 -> 2.5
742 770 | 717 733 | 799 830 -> 6.1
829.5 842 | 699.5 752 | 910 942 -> 1.0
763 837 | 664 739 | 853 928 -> 0.5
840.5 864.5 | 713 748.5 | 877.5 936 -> 2.9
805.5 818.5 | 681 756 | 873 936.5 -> 0.4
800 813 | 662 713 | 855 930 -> 0.5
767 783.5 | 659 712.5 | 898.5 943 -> 0.8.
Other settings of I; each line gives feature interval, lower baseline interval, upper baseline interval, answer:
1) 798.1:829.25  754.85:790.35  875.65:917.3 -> -0.6 deg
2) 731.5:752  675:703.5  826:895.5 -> 0.5 deg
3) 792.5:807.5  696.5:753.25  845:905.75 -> -1.4 deg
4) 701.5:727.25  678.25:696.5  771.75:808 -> -0.7 deg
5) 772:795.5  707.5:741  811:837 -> -1.4 deg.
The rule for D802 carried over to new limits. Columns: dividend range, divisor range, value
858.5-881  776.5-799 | 0.80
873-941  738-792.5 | 1.01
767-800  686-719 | 1.08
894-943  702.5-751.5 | 0.92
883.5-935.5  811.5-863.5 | 1.05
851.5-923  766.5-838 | 0.93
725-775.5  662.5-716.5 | 0.87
